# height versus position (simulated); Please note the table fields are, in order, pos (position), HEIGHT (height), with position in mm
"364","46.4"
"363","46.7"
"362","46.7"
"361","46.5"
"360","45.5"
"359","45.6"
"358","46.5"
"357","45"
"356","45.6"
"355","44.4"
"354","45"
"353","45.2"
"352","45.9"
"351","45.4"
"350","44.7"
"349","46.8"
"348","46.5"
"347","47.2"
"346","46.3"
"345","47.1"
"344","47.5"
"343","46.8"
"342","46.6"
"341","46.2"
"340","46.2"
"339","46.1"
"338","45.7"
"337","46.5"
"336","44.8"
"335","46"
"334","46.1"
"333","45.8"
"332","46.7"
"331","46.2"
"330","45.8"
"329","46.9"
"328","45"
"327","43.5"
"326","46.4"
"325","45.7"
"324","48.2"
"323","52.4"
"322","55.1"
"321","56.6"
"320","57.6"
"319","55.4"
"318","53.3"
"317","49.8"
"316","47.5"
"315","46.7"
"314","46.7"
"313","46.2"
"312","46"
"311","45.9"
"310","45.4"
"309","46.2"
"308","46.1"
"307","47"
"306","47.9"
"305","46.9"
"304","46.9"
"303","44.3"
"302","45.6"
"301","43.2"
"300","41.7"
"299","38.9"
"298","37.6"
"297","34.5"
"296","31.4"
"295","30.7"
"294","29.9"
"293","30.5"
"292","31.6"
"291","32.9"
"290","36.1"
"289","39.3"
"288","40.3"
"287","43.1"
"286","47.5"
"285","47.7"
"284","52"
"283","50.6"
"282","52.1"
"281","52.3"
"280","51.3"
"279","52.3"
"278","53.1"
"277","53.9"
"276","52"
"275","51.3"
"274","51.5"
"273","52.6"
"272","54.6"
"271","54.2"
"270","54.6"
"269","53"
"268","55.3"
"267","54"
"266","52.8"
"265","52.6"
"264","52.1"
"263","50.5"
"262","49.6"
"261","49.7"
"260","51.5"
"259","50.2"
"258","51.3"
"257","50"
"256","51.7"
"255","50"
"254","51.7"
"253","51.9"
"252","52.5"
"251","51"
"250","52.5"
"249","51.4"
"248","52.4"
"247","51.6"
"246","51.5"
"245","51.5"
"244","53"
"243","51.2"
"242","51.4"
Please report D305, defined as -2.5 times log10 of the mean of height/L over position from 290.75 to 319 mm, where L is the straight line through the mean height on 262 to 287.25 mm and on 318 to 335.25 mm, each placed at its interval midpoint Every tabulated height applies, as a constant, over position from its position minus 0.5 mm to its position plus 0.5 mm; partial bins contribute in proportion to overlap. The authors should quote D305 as 0.18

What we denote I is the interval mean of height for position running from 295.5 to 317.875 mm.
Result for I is 44.4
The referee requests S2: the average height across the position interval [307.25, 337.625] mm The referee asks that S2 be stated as 48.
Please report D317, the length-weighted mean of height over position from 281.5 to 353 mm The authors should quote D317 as 45.2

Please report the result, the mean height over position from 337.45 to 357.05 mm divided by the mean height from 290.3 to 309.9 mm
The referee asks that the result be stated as 1.2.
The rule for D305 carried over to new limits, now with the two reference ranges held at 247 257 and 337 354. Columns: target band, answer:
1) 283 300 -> 0.277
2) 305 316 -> 0.040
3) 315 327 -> -0.076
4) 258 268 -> -0.014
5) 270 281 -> -0.053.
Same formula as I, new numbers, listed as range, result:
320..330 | 49.2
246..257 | 51.6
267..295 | 47.1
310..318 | 47.3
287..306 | 38.3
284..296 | 37.6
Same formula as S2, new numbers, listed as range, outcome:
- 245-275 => 52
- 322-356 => 46.4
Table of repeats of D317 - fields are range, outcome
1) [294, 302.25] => 37.2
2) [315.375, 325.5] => 52.1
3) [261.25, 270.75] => 52.7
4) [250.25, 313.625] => 47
